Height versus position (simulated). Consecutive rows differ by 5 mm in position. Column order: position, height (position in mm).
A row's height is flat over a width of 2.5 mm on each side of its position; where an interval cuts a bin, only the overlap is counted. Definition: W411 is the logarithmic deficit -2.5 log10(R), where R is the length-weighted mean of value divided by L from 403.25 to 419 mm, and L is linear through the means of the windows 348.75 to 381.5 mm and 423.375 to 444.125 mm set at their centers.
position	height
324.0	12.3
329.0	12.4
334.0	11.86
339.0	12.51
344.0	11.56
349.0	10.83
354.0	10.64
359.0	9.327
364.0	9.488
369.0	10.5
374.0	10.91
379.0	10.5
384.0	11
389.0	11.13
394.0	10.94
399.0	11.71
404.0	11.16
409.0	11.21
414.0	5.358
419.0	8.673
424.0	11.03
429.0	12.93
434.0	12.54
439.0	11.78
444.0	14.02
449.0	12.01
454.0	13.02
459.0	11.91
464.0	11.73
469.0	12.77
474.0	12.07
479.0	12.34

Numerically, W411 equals 0.29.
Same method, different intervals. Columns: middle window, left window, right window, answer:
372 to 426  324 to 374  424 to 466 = 0.14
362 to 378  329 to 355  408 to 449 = 0.11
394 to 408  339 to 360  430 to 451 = 0.05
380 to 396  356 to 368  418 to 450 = -0.05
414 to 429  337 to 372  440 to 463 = 0.24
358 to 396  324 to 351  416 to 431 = 0.08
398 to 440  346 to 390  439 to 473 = 0.10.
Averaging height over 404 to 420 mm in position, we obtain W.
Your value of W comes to 8.82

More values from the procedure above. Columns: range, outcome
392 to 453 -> 11.2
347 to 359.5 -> 10.4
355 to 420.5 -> 10.2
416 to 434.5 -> 11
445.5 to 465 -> 12.3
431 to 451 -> 12.6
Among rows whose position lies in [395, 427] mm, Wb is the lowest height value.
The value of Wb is 5.358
